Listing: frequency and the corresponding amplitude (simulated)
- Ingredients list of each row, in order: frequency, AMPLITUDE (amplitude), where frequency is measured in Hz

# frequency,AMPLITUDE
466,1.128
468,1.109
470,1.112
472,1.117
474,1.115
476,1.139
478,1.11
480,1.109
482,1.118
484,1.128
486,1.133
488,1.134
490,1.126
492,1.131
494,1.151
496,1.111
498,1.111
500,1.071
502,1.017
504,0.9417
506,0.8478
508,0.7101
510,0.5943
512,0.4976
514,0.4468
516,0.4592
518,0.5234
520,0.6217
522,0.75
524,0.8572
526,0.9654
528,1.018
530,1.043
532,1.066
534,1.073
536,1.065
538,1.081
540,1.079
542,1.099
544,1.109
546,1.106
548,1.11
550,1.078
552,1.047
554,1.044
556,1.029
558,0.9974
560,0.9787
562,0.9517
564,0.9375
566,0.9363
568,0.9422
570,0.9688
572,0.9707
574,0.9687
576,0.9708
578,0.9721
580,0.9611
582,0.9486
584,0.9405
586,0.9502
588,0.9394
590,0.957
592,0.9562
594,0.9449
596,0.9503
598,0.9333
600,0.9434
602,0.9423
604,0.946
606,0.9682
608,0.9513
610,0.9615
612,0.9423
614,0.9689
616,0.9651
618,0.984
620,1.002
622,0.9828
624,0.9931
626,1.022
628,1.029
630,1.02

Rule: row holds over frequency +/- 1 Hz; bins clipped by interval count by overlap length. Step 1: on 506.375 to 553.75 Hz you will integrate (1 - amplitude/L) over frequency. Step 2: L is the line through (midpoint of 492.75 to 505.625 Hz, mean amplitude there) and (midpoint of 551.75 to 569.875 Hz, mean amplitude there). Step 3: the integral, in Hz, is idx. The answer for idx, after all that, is 5.9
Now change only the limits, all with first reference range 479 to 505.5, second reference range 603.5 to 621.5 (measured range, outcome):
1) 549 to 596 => 1.7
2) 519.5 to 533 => 1.8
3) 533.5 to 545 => -0.4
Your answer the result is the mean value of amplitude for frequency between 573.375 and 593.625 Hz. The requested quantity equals 0.956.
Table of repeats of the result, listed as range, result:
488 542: 0.906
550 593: 0.972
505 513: 0.662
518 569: 0.99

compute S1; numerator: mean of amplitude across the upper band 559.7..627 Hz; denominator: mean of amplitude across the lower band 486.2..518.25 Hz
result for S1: 1.1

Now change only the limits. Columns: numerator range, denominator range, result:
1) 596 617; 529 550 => 0.88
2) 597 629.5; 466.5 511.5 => 0.93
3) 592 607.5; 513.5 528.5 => 1.35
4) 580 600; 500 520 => 1.38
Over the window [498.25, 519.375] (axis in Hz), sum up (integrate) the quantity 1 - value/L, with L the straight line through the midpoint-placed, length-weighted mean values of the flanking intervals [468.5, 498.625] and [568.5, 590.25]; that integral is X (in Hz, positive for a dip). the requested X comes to 7.0 Hz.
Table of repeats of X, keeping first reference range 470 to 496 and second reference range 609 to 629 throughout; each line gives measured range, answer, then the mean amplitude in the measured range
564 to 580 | 1.1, 0.96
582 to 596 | 0.9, 0.948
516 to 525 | 3.5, 0.663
